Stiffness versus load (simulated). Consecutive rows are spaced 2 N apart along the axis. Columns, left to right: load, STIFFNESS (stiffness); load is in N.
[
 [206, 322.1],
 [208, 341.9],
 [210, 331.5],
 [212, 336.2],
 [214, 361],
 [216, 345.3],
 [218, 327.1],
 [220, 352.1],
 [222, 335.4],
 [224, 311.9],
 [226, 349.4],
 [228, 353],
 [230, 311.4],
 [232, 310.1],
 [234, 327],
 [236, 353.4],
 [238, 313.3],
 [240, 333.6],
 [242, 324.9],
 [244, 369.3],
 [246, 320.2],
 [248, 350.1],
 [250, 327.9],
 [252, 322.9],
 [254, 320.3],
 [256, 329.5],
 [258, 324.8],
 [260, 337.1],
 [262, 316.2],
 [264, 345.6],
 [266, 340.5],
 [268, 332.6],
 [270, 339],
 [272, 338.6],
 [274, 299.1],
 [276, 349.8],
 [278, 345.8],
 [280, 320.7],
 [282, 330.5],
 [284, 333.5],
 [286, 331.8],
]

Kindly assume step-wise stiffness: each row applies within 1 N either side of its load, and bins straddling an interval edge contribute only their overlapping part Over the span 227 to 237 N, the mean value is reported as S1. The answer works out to 331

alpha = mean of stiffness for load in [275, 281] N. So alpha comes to 339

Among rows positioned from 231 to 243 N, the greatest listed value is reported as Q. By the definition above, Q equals 353.4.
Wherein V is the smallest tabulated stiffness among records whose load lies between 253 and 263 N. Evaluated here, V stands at 316.2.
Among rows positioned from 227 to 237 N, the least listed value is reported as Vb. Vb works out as 310.1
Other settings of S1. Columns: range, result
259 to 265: 333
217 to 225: 332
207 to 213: 337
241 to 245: 347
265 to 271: 337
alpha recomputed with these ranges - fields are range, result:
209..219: 340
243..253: 338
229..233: 311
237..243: 324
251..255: 322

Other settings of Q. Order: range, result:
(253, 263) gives 337.1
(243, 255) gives 369.3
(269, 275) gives 339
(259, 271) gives 345.6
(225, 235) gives 353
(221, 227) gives 349.4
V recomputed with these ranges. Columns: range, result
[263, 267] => 340.5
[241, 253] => 320.2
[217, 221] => 327.1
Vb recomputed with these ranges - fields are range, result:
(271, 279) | 299.1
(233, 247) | 313.3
